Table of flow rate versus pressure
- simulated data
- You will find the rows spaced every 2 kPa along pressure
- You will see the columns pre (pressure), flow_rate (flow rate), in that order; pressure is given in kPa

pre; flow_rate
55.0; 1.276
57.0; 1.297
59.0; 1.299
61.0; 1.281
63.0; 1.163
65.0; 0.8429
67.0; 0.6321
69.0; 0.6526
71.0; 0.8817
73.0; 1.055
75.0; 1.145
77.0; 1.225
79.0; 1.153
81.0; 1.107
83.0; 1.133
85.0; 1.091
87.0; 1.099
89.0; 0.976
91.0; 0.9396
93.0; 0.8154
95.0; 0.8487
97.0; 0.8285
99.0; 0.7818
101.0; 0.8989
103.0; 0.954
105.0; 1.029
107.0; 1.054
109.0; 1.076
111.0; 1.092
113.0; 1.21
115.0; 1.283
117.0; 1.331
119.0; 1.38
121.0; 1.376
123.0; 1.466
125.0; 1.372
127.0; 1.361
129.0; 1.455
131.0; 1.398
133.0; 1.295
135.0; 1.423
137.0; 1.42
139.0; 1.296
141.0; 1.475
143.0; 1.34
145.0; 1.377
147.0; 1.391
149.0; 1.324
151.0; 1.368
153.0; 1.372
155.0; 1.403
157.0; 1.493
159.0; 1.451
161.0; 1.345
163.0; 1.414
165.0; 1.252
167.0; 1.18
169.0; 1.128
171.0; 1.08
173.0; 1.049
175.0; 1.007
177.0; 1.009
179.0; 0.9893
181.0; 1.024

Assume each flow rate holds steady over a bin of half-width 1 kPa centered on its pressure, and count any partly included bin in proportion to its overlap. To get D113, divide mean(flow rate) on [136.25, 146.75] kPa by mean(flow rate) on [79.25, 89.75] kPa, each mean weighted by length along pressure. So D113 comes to 1.27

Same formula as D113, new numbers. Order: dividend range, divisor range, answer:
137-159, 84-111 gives 1.45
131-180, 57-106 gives 1.29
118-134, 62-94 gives 1.40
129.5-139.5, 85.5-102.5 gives 1.52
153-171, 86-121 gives 1.26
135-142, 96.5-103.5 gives 1.62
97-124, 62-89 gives 1.12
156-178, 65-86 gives 1.22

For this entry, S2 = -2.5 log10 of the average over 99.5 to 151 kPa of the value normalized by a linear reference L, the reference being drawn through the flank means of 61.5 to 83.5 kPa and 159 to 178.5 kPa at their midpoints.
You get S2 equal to -0.17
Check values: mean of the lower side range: 1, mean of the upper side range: 1.17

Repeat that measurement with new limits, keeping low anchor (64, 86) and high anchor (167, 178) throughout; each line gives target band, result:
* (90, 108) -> 0.12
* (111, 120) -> -0.24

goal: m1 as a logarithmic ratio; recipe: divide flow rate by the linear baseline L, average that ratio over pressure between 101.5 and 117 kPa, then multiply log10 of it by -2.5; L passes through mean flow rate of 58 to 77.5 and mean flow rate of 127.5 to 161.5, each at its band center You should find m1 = 0.10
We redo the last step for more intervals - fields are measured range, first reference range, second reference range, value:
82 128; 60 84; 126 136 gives 0.118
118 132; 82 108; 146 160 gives -0.181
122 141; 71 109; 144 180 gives -0.207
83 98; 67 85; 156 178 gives 0.106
